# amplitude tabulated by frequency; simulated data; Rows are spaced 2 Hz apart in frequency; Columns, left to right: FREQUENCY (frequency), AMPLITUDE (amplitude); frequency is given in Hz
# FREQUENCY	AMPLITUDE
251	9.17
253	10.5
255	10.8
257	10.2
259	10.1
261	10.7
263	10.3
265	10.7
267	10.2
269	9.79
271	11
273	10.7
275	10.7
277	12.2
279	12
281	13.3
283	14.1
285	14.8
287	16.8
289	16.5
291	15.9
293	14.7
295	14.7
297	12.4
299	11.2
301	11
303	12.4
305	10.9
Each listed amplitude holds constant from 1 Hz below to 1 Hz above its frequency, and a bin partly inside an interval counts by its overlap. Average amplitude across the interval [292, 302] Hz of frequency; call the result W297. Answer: 12.8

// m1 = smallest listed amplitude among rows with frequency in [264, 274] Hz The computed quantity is 9.79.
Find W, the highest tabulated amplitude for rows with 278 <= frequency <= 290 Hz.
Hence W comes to 16.8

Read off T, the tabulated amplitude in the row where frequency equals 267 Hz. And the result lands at 10.2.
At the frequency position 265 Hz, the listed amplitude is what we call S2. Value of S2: 10.7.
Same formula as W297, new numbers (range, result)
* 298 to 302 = 11.1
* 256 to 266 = 10.4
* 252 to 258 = 10.5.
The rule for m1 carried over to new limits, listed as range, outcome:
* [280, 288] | 13.3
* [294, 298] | 12.4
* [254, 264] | 10.1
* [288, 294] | 14.7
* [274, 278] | 10.7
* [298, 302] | 11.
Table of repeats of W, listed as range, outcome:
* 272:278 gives 12.2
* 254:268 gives 10.8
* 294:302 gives 14.7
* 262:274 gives 11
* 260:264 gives 10.7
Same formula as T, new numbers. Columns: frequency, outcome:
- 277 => 12.2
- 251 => 9.17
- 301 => 11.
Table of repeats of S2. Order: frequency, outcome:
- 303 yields 12.4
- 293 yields 14.7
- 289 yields 16.5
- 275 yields 10.7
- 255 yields 10.8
